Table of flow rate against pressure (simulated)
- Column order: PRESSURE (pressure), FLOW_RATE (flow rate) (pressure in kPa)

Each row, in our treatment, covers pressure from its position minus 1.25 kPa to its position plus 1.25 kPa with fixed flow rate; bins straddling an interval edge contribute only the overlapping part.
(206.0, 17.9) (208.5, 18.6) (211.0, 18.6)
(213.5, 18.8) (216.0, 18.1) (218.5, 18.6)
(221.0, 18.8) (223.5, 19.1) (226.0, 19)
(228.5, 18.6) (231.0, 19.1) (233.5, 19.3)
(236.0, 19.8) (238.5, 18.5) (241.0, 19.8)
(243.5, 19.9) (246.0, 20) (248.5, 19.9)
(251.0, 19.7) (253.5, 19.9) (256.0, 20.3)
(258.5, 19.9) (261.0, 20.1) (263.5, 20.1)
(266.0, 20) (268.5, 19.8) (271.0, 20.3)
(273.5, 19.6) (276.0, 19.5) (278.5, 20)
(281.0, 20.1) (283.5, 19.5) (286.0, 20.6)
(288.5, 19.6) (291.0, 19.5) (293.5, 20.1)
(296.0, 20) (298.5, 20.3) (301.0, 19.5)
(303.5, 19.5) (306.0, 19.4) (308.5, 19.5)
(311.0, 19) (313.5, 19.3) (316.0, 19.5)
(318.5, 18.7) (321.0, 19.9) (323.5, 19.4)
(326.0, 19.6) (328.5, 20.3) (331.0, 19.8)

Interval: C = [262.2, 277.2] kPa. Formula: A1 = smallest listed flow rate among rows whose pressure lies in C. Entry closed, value 19.5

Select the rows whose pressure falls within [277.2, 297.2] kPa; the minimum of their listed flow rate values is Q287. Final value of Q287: 19.5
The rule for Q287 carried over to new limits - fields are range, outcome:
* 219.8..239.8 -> 18.5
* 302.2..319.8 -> 18.7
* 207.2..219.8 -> 18.1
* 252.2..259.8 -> 19.9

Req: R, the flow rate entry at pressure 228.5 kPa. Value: 18.6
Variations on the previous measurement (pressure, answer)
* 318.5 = 18.7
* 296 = 20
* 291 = 19.5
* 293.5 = 20.1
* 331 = 19.8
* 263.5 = 20.1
